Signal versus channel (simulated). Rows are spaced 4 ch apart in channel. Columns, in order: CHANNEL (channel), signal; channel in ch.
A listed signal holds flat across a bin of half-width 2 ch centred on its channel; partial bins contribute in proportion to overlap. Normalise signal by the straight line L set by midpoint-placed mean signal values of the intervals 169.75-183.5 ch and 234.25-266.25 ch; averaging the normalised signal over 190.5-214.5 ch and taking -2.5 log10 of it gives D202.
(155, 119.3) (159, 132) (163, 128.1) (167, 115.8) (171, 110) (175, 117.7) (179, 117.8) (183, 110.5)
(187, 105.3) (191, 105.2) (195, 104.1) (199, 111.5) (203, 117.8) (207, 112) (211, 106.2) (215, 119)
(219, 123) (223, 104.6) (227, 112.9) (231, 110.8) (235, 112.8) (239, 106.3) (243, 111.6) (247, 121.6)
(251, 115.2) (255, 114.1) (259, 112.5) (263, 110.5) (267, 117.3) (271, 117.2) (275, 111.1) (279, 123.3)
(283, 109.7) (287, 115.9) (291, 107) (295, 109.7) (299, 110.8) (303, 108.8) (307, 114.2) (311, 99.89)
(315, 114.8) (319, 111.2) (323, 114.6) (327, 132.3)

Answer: 0.04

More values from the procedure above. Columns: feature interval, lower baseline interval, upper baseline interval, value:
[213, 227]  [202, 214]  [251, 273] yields -0.02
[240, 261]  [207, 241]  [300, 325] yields -0.03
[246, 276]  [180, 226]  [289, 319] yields -0.05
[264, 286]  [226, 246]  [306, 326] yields -0.04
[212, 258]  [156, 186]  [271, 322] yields 0.01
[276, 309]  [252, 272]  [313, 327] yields 0.03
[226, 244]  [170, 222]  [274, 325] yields 0.01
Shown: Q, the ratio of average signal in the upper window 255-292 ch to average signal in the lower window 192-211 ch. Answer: 1.03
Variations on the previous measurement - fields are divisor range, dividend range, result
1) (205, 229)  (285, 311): 0.98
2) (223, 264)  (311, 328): 1.02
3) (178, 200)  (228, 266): 1.04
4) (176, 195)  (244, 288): 1.05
